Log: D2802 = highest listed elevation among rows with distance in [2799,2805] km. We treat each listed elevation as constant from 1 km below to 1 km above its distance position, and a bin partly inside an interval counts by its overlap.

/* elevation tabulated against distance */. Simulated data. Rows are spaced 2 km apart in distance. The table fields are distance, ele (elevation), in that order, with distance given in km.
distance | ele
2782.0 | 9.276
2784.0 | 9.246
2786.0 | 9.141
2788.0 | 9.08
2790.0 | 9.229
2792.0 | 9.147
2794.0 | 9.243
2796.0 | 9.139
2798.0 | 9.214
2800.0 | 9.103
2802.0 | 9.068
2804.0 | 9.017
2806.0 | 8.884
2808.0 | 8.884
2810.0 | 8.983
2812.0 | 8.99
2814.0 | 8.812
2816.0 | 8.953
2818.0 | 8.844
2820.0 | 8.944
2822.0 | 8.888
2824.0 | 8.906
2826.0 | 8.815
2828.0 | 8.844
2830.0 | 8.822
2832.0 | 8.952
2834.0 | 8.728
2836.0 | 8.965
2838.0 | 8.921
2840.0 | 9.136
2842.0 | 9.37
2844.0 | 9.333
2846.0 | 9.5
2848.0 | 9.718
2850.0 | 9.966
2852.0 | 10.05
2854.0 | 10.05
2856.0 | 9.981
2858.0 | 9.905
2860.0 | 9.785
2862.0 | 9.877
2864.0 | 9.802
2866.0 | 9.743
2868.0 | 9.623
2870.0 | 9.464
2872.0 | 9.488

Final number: 9.103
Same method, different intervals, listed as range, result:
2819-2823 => 8.944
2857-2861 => 9.905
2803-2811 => 9.017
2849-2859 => 10.05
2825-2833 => 8.952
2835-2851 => 9.966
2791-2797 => 9.243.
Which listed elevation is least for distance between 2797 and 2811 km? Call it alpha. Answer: 8.884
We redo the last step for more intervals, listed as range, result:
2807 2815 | 8.812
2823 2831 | 8.815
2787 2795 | 9.08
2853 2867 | 9.743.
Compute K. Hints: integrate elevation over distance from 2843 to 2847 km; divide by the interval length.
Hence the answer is 9.42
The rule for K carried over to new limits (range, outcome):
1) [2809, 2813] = 8.99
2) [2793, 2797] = 9.19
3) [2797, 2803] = 9.13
